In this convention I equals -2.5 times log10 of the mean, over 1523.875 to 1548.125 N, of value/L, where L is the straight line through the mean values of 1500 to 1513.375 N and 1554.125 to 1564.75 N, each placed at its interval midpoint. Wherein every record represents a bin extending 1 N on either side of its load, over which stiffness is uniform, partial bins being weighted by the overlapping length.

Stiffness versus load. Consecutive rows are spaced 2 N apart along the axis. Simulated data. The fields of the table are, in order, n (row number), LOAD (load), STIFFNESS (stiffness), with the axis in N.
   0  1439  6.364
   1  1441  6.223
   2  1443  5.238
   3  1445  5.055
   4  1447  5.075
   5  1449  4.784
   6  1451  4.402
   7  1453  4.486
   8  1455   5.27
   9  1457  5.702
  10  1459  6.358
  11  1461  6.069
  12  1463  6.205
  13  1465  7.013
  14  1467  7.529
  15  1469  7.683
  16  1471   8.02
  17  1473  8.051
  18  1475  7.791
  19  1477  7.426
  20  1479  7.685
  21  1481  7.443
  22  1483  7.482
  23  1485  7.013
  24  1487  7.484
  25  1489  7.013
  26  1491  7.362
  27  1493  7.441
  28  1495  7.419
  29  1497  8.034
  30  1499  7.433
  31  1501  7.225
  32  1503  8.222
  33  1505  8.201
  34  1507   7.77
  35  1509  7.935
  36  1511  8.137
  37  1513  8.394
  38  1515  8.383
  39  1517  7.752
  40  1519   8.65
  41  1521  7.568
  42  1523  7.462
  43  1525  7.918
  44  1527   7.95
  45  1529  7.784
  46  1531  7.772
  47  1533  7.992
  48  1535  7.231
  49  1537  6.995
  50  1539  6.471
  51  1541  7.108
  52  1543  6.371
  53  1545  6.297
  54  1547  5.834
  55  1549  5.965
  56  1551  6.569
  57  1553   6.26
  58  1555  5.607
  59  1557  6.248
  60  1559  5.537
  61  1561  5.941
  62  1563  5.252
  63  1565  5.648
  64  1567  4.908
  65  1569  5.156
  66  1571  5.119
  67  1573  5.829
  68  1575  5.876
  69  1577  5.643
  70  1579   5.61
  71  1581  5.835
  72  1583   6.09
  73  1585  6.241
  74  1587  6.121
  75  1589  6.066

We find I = -0.06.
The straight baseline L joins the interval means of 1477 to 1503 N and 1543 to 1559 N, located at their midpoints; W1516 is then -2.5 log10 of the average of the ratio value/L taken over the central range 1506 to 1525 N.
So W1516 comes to -0.16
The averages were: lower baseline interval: 7.45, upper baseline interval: 6.09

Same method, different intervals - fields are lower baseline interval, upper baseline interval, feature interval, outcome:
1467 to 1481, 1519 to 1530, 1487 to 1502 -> 0.050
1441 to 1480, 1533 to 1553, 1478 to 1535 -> -0.195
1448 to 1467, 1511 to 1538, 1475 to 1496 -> -0.127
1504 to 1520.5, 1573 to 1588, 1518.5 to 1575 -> 0.084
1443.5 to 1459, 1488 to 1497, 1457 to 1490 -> -0.148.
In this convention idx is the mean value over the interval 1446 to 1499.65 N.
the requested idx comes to 6.8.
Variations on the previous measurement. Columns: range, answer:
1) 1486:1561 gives 7.27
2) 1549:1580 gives 5.69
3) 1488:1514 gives 7.74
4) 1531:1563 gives 6.43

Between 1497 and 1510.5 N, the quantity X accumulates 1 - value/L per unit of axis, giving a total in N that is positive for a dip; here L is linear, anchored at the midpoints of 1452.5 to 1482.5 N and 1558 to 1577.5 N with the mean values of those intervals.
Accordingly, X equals -3.05 N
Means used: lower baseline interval 6.9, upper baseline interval 5.49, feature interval 7.83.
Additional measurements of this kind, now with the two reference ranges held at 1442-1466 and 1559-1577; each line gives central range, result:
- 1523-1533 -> -4.3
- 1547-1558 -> -1.3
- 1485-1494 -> -3.0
